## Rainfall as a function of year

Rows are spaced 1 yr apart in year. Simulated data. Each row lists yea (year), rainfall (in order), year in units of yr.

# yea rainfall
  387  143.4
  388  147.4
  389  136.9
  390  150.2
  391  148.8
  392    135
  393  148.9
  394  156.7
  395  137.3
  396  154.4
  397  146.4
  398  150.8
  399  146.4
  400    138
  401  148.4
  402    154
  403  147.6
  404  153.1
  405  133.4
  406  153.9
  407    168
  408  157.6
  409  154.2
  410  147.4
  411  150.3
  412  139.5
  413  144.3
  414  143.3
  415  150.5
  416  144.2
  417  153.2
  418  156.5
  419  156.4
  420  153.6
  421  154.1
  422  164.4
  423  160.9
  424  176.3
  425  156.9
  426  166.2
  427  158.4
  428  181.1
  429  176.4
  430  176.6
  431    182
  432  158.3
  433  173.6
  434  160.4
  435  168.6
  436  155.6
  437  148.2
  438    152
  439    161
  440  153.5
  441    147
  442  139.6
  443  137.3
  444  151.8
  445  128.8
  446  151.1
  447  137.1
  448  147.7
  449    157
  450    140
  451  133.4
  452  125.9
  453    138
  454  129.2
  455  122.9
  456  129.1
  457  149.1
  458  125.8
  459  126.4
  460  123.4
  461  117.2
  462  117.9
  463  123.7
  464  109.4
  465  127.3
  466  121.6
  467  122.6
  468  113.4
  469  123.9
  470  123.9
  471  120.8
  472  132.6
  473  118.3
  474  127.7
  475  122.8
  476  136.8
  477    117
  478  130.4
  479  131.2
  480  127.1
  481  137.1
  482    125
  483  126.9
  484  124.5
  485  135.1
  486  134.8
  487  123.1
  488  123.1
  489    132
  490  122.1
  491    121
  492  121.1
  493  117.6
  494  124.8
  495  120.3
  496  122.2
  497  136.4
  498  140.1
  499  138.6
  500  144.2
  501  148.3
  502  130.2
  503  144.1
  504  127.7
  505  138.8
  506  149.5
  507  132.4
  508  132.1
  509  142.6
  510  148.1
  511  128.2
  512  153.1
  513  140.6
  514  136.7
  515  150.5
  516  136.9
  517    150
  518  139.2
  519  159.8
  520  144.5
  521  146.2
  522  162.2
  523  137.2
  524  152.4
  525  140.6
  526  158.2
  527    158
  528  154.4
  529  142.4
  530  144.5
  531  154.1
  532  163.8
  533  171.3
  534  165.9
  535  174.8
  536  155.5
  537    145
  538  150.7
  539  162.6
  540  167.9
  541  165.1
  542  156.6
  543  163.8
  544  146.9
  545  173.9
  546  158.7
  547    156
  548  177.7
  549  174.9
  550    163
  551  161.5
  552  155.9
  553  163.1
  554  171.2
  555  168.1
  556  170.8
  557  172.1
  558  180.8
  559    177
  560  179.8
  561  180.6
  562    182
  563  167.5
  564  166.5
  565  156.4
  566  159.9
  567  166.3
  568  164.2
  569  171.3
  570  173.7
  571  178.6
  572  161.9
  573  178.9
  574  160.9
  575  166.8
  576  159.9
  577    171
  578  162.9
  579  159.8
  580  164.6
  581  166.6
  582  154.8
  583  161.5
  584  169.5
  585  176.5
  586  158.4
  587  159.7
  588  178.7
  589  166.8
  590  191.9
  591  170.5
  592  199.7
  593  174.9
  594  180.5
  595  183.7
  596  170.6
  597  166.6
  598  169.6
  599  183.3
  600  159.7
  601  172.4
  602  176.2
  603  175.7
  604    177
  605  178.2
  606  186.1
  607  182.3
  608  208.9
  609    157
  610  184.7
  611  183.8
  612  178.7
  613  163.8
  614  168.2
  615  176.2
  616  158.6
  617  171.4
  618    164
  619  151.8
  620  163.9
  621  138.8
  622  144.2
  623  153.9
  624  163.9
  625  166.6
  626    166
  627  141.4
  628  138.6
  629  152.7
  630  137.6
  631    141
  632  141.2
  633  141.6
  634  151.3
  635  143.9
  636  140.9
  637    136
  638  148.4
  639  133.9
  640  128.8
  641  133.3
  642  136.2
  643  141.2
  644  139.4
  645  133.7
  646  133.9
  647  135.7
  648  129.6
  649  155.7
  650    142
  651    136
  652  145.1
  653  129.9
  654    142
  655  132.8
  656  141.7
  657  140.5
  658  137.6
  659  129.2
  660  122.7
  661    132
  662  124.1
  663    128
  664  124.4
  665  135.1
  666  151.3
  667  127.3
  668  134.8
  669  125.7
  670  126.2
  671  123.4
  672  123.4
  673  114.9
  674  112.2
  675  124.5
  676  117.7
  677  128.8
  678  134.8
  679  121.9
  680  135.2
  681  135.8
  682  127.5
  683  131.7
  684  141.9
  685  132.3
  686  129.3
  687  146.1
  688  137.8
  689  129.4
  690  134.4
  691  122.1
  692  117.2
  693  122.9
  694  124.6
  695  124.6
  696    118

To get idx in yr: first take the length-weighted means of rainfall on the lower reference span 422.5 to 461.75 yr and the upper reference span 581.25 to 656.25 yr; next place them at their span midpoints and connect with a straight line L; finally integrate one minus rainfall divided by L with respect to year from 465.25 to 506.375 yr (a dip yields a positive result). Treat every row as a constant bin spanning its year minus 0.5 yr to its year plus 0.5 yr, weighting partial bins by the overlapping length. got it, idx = 6.2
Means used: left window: 149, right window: 158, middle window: 129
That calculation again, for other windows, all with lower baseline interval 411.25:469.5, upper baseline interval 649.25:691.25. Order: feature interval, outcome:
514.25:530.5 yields -0.9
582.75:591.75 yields -2.3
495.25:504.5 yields 0.4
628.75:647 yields -0.8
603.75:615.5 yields -3.8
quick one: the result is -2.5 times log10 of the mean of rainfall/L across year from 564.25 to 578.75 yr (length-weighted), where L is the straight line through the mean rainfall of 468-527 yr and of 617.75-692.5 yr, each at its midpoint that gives -0.22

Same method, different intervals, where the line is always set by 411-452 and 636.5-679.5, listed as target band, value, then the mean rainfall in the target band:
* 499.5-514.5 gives 0.06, 140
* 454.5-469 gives 0.22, 124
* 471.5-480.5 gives 0.18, 127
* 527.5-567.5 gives -0.15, 164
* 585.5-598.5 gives -0.25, 175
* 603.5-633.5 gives -0.19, 163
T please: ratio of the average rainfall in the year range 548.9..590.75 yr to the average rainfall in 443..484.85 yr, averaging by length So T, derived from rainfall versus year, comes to 1.3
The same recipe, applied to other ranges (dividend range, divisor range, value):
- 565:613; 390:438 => 1.11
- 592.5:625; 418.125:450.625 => 1.09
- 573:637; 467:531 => 1.22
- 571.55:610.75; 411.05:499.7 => 1.24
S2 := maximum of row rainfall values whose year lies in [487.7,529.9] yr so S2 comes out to 162.2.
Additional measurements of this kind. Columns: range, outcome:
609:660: 184.7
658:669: 151.3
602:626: 208.9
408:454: 182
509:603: 199.7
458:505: 148.3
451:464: 149.1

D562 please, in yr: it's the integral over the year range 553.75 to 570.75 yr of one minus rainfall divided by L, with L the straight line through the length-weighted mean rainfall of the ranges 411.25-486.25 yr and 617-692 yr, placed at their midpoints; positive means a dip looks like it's -3.91 yr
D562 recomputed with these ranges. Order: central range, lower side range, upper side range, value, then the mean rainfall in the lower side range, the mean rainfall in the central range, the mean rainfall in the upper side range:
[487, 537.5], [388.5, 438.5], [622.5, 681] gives 1.6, 155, 142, 136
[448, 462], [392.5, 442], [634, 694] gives 1.8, 155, 132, 133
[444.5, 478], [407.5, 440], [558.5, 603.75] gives 6.8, 159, 129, 171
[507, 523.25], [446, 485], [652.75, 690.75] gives -1.9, 128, 144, 131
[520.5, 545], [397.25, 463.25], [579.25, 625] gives 0.9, 149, 156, 171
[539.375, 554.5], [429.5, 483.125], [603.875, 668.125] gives -2.2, 137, 164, 149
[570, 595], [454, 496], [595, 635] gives -2.4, 125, 170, 164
